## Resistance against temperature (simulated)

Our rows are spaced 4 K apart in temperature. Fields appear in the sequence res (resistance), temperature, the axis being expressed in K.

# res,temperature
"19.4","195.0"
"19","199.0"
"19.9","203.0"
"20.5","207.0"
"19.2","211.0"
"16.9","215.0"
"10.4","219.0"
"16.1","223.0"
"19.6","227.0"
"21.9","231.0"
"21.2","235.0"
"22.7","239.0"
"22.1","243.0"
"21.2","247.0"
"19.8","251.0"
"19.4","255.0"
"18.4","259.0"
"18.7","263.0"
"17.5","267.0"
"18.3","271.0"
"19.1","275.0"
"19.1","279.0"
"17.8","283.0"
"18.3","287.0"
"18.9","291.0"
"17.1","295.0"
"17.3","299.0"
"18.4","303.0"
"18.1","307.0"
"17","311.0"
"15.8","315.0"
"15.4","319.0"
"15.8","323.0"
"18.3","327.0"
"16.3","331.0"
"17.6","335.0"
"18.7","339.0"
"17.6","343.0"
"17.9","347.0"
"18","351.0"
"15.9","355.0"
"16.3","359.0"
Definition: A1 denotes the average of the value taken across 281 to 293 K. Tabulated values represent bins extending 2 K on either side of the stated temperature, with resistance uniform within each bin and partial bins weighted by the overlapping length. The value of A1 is 18.3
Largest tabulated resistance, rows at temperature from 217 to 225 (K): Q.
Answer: 16.1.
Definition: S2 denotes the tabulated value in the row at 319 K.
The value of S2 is 15.4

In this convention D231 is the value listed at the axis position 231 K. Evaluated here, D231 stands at 21.9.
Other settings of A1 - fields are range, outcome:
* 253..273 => 18.5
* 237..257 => 21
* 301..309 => 18.2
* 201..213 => 19.9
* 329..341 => 17.5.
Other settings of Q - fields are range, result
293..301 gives 17.3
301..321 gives 18.4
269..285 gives 19.1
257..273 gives 18.7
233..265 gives 22.7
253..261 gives 19.4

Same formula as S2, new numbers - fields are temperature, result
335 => 17.6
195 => 19.4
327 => 18.3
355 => 15.9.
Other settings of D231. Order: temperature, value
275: 19.1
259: 18.4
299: 17.3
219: 10.4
